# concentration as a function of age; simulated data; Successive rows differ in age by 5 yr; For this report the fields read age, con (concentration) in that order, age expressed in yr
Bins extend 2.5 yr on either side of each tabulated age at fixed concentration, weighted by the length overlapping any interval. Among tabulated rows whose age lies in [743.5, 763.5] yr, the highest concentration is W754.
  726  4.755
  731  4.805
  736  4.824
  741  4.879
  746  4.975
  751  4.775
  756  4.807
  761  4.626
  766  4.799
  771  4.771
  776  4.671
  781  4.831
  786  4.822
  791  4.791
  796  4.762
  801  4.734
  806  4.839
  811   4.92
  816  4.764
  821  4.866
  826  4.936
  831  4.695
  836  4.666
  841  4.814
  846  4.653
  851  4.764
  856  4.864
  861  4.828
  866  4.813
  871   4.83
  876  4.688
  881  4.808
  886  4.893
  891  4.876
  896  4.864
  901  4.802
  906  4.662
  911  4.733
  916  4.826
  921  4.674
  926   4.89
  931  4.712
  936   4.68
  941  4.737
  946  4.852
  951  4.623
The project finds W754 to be 4.975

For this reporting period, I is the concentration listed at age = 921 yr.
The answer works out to 4.674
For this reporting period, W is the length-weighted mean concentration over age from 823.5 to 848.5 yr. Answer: 4.75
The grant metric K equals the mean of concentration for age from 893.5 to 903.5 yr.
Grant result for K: 4.83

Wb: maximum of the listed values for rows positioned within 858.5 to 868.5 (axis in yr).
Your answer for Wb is 4.828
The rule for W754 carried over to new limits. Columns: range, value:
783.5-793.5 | 4.822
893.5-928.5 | 4.89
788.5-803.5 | 4.791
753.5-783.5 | 4.831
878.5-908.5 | 4.893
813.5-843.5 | 4.936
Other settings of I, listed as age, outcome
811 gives 4.92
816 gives 4.764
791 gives 4.791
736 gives 4.824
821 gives 4.866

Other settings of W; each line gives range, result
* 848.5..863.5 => 4.82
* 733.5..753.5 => 4.86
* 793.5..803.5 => 4.75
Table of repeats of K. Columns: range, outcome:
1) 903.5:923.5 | 4.72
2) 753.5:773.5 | 4.75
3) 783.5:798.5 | 4.79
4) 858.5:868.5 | 4.82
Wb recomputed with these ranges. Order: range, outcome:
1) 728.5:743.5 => 4.879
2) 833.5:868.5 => 4.864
